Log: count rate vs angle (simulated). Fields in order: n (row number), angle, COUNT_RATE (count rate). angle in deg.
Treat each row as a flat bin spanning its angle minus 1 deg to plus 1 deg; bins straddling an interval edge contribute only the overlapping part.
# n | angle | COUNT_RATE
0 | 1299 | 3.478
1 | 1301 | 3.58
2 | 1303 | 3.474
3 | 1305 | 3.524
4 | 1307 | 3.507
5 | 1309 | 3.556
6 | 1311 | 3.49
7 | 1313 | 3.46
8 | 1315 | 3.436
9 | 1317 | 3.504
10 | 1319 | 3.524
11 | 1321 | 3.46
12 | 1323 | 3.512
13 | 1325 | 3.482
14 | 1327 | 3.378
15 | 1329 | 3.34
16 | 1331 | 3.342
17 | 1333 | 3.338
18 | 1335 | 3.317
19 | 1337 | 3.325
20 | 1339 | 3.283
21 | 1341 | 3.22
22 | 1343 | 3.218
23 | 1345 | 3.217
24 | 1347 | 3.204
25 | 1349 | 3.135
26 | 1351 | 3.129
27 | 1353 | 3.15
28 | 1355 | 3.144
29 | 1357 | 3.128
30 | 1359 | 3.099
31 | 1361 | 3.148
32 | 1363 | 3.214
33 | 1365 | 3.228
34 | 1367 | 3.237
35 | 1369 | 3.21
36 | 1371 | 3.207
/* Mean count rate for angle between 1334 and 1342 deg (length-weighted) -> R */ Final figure 3.29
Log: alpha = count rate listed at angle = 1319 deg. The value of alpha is 3.524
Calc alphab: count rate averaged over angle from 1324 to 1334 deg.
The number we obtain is 3.38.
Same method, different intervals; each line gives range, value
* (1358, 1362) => 3.12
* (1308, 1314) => 3.5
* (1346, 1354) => 3.15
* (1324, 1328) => 3.43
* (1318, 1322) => 3.49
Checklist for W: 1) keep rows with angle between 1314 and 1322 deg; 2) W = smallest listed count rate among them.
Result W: 3.436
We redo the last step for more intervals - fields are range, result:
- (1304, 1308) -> 3.507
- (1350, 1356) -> 3.129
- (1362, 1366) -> 3.214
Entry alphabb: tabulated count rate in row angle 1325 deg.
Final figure 3.482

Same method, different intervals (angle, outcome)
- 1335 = 3.317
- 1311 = 3.49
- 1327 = 3.378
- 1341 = 3.22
